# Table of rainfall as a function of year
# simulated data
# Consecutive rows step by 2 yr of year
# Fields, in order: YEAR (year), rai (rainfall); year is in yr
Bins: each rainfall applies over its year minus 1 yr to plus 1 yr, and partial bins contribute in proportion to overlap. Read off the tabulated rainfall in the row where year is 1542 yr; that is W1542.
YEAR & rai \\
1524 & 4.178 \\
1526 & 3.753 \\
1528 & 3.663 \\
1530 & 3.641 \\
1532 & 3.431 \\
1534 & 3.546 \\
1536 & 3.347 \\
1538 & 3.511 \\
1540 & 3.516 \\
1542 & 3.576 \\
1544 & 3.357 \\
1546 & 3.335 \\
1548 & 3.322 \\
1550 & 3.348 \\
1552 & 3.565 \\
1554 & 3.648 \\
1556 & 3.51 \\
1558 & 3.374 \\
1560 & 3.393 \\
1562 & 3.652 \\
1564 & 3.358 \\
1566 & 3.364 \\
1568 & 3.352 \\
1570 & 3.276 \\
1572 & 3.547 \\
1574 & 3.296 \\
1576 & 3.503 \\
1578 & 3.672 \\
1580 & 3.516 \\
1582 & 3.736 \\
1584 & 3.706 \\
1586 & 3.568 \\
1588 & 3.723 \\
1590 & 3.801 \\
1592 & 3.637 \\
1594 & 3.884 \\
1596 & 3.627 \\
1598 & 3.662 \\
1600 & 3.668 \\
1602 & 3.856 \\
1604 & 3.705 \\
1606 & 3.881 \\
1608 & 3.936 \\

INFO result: 3.576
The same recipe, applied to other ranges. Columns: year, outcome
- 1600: 3.668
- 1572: 3.547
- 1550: 3.348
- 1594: 3.884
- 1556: 3.51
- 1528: 3.663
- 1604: 3.705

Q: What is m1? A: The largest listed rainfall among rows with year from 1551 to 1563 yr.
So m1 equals 3.652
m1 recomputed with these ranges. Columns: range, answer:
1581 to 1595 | 3.884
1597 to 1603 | 3.856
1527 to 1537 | 3.663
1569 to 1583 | 3.736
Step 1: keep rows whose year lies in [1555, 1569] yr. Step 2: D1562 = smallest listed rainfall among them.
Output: 3.352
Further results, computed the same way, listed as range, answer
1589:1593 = 3.637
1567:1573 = 3.276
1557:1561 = 3.374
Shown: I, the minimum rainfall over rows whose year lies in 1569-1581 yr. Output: 3.276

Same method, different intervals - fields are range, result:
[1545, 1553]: 3.322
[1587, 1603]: 3.627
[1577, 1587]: 3.516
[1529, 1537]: 3.347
